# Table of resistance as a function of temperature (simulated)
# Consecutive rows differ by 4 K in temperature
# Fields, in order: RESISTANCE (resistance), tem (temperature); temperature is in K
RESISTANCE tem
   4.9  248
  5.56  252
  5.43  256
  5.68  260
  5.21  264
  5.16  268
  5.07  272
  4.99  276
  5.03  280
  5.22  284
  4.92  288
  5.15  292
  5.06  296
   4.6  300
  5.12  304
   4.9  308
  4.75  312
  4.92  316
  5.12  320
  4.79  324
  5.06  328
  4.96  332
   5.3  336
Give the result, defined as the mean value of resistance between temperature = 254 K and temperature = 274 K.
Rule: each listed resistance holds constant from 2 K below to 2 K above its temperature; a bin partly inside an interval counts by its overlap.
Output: 5.31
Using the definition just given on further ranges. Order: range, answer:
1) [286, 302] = 4.93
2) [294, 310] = 4.92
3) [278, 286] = 5.12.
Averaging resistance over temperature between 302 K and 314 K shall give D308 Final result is 4.92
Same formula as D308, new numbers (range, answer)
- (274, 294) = 5.06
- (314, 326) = 4.94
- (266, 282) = 5.06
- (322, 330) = 4.92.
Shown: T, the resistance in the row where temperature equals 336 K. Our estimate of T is 5.3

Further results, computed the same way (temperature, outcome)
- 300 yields 4.6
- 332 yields 4.96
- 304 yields 5.12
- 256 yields 5.43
